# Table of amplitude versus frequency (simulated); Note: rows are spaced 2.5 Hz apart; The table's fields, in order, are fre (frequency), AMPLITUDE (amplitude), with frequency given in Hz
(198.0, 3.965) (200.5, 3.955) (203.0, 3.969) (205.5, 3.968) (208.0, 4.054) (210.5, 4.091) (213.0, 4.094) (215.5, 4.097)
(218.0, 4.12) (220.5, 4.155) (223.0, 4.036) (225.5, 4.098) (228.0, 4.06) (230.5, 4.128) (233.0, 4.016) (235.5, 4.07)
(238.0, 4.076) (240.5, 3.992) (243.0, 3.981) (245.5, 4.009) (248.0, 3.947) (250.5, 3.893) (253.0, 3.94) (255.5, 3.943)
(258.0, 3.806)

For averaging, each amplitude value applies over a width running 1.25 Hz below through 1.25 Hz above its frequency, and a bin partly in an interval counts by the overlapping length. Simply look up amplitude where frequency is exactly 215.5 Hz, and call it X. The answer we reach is 4.097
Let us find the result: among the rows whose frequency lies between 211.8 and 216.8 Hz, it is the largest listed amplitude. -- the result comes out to 4.097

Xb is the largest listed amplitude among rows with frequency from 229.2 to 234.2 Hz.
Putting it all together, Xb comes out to 4.128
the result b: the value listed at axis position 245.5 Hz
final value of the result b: 4.009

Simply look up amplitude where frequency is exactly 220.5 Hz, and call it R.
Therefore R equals 4.155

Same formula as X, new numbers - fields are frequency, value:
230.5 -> 4.128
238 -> 4.076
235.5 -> 4.07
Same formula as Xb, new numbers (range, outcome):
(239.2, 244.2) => 3.992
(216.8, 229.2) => 4.155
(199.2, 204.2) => 3.969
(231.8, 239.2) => 4.076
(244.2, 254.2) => 4.009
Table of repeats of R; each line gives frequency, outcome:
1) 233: 4.016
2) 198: 3.965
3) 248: 3.947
